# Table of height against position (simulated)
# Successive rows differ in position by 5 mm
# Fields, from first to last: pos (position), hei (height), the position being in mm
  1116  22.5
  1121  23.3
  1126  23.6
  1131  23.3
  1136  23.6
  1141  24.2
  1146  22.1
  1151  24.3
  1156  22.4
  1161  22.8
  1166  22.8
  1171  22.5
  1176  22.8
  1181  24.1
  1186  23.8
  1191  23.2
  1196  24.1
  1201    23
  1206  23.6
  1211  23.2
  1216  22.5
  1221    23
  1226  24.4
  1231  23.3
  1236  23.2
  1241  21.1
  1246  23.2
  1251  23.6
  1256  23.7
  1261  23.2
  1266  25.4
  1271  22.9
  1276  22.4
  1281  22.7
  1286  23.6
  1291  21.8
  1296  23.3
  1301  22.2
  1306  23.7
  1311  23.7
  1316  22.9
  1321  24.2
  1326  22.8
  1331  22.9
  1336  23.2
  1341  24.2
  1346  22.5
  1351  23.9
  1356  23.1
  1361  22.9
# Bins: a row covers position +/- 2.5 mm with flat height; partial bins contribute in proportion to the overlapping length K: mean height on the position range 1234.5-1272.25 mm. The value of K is 23.3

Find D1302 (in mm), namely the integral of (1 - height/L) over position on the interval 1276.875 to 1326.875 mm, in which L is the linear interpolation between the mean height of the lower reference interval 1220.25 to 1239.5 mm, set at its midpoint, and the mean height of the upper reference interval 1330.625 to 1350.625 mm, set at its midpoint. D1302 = 0.6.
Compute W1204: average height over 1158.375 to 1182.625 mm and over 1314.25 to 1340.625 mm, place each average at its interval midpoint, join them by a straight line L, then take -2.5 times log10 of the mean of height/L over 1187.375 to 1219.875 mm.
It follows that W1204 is -0.012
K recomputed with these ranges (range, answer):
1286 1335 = 23.1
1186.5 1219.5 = 23.3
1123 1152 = 23.5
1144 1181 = 22.9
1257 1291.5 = 23.2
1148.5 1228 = 23.3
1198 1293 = 23.2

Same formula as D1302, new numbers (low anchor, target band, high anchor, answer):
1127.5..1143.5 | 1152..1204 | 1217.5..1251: 0.5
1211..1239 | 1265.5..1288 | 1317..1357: 0.1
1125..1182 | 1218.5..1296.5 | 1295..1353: 0.2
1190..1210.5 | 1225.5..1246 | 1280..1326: 0.4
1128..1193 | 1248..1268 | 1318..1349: -0.6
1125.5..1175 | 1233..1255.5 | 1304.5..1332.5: 0.4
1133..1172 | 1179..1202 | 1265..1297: -0.6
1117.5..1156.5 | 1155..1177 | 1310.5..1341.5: 0.7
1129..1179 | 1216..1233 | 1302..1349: -0.2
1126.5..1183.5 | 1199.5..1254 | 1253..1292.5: 0.3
